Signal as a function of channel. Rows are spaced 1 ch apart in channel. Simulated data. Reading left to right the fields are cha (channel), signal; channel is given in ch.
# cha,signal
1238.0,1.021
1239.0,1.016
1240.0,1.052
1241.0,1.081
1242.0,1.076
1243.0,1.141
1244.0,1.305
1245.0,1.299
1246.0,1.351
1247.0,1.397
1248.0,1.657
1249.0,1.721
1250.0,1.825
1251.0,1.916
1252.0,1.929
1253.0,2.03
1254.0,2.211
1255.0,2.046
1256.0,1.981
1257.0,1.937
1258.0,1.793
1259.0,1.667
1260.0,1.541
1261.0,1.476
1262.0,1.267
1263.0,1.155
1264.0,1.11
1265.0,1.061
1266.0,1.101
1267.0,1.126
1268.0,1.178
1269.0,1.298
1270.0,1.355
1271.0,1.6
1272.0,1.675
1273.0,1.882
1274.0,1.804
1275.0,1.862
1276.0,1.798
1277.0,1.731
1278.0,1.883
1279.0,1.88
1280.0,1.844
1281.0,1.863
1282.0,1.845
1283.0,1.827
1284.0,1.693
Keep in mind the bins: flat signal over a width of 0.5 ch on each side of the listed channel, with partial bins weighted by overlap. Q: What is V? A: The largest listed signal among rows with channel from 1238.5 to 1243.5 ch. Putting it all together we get 1.141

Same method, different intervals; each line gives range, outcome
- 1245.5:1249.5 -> 1.721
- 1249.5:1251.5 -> 1.916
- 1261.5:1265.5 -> 1.267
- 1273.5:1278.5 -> 1.883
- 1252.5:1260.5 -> 2.211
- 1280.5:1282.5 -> 1.863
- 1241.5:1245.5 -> 1.305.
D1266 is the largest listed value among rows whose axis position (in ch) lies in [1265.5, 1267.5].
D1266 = 1.126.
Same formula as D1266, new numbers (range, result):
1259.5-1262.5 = 1.541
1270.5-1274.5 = 1.882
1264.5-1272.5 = 1.675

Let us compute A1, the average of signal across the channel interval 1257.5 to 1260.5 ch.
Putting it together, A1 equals 1.67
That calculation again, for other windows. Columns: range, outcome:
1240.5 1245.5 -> 1.18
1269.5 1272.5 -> 1.54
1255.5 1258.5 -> 1.9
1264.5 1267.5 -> 1.1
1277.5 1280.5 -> 1.87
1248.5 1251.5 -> 1.82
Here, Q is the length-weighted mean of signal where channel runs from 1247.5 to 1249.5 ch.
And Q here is 1.69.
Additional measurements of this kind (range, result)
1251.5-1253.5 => 1.98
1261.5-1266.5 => 1.14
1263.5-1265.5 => 1.09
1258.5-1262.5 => 1.49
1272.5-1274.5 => 1.84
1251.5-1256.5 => 2.04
